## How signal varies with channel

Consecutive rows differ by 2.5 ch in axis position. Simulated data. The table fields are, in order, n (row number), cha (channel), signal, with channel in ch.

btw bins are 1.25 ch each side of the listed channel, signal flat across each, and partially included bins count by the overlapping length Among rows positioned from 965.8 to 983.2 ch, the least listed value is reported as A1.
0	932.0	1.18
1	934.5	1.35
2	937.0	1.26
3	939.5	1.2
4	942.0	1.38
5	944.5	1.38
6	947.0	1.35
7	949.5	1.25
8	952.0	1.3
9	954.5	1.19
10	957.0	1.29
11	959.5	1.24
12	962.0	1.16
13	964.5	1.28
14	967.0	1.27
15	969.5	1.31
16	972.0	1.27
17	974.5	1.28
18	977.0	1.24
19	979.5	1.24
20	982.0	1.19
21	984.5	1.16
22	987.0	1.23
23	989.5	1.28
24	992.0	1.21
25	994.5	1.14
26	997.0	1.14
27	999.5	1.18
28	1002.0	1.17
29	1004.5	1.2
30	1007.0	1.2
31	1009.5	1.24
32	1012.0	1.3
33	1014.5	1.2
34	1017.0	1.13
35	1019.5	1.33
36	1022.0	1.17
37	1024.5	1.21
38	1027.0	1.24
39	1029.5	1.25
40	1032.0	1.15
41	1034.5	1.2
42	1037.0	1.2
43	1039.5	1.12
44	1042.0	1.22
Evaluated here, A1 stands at 1.19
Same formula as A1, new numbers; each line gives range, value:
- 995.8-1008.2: 1.14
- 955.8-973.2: 1.16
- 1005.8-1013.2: 1.2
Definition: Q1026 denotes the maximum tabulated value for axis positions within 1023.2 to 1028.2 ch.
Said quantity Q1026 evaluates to 1.24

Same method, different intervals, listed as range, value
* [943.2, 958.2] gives 1.38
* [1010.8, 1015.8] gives 1.3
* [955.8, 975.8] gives 1.31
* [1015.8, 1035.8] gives 1.33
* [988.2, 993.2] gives 1.28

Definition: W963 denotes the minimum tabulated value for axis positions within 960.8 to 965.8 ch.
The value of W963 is 1.16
